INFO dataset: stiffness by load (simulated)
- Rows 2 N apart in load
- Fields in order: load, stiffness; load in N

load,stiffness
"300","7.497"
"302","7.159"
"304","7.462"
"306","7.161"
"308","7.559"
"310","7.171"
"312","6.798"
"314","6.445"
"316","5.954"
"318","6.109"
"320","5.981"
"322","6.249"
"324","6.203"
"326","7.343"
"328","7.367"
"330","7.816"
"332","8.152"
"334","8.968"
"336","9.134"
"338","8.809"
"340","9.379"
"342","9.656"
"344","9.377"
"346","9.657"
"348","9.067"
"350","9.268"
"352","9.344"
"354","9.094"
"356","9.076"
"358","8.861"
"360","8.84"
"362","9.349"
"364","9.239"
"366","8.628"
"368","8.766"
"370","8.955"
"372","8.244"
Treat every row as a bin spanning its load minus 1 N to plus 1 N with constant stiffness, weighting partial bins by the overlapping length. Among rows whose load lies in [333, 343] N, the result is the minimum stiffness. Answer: 8.809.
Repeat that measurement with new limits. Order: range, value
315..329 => 5.954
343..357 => 9.067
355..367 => 8.628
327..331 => 7.367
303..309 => 7.161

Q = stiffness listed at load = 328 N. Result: 7.367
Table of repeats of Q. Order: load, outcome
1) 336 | 9.134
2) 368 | 8.766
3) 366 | 8.628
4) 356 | 9.076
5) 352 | 9.344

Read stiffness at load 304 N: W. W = 7.462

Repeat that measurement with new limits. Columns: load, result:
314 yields 6.445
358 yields 8.861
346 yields 9.657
